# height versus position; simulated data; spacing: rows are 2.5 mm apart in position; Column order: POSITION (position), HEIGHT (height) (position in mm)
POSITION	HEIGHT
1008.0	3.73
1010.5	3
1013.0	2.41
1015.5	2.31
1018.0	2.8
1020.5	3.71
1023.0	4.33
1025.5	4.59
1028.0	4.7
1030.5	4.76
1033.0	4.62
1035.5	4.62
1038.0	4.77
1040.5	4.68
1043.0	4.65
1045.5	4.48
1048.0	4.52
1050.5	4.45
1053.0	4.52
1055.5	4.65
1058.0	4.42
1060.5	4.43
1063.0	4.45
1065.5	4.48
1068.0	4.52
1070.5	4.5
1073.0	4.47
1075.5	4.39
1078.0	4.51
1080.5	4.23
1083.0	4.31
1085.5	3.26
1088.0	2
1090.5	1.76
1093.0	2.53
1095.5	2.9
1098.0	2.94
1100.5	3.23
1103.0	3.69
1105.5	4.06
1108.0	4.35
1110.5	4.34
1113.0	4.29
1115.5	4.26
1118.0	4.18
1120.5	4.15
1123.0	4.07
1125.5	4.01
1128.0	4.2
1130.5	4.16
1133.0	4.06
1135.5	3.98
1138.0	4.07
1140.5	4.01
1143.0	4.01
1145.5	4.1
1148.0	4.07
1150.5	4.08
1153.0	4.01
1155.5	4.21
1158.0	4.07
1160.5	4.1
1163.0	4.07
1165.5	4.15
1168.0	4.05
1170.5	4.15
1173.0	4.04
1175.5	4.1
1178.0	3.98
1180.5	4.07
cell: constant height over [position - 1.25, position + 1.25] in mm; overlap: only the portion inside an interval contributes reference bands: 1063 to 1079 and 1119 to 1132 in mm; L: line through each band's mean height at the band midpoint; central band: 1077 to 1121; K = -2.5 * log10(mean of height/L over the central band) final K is 0.19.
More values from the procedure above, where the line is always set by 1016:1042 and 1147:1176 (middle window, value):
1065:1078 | -0.06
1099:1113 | 0.06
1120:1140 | 0.02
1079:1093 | 0.34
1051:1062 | -0.06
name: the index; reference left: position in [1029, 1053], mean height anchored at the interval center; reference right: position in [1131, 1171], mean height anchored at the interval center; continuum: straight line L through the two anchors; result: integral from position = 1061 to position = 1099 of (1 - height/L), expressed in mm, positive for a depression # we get 6.25 mm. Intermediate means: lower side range 4.61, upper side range 4.07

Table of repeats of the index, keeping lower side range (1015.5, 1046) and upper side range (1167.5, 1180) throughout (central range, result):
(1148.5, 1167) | -0.02 mm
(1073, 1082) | -0.34 mm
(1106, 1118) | -0.32 mm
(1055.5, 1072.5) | -0.92 mm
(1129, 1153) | 0.36 mm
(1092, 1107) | 3.34 mm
